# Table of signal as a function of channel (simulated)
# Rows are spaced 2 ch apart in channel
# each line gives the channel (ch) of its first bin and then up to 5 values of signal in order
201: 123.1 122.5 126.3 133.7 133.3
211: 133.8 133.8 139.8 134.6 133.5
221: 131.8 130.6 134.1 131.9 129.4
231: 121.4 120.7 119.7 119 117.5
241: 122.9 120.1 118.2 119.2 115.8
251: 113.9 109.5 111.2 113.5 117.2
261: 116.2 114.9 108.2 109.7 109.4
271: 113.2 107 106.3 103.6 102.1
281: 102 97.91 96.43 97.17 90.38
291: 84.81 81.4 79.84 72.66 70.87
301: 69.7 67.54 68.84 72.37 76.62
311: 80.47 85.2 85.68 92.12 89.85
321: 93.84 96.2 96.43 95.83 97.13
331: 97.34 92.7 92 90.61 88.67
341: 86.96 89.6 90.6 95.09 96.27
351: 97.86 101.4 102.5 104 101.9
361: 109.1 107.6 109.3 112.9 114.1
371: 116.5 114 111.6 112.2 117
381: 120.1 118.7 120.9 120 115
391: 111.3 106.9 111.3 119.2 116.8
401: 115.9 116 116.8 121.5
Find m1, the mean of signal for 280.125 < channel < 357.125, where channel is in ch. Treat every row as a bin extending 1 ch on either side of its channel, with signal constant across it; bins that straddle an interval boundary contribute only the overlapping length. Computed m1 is 88.7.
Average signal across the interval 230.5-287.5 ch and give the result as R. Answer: 112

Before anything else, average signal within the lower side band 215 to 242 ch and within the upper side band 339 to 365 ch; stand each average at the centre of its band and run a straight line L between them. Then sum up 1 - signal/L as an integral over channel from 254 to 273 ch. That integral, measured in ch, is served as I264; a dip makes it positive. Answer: 1.1 ch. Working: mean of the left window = 127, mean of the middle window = 112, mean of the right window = 98.6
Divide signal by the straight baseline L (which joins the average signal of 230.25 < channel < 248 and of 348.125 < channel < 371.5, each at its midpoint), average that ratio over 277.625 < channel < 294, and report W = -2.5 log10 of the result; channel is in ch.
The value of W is 0.211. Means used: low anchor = 120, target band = 94.2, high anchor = 106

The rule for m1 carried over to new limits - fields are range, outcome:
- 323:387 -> 103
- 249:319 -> 95.2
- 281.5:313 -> 81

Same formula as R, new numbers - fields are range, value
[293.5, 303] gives 73.1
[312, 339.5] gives 92.5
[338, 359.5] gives 95.8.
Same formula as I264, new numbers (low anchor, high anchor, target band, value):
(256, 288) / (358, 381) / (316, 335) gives 2.64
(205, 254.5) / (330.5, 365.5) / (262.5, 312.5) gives 9.43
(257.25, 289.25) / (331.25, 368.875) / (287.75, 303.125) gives 3.85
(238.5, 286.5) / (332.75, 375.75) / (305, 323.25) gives 3.62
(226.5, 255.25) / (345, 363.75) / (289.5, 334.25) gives 9.81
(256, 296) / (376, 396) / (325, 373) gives 4.90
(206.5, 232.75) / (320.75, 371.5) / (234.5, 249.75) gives 0.86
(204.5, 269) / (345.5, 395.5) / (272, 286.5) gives 2.03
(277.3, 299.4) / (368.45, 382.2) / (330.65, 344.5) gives 1.76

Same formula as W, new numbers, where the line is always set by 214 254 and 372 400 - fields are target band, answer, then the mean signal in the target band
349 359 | 0.162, 101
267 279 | 0.136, 108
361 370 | 0.055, 111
